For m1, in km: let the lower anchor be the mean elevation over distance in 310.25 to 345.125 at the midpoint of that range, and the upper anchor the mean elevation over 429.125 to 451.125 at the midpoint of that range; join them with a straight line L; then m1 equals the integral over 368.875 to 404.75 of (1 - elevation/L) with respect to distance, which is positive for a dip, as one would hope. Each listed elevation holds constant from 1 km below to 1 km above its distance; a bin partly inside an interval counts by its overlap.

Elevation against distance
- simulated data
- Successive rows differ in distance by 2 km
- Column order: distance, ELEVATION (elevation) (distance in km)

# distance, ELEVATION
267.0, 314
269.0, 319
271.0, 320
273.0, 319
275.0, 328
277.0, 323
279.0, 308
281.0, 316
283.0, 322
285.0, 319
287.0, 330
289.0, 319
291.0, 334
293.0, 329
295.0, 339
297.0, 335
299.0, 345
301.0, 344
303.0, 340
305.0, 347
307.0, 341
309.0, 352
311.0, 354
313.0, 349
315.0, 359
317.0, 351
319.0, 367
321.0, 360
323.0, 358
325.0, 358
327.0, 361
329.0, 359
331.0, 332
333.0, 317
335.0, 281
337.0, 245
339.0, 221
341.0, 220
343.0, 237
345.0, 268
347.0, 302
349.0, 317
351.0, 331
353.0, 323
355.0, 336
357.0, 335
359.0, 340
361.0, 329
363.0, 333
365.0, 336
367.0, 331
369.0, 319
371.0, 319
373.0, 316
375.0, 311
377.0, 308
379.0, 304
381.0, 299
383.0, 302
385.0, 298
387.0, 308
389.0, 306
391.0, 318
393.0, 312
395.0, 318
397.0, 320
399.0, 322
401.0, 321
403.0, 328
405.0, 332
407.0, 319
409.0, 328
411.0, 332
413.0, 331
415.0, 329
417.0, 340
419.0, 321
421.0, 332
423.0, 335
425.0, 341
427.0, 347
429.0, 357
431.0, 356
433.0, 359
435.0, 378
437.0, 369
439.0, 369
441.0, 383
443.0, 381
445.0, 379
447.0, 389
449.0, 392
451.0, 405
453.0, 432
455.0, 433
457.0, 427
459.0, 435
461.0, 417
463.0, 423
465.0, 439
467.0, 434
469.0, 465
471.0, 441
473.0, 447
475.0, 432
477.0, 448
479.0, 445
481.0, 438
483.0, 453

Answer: 3.6 km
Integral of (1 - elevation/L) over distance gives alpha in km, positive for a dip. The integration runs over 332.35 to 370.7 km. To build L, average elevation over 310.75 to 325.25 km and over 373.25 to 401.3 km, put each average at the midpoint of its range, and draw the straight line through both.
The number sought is 3.72 km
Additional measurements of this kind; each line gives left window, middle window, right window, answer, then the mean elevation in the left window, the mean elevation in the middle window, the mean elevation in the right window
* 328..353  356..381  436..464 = -0.5 km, 287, 322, 402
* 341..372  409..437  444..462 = 2.8 km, 314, 343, 412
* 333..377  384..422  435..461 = 3.3 km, 303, 322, 399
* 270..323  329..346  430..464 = 4.0 km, 337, 271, 396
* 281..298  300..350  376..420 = 0.5 km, 328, 322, 318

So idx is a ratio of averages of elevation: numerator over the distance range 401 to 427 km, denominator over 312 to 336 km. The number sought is 0.96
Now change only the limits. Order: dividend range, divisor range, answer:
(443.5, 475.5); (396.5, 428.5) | 1.28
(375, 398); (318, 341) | 0.97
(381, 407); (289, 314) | 0.92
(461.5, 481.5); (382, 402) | 1.41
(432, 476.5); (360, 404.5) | 1.30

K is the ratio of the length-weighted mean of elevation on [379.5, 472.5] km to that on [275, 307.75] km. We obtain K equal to 1.1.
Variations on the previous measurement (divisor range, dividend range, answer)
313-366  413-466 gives 1.19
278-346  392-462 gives 1.11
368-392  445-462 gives 1.34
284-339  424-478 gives 1.20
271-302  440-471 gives 1.27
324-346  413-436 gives 1.18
